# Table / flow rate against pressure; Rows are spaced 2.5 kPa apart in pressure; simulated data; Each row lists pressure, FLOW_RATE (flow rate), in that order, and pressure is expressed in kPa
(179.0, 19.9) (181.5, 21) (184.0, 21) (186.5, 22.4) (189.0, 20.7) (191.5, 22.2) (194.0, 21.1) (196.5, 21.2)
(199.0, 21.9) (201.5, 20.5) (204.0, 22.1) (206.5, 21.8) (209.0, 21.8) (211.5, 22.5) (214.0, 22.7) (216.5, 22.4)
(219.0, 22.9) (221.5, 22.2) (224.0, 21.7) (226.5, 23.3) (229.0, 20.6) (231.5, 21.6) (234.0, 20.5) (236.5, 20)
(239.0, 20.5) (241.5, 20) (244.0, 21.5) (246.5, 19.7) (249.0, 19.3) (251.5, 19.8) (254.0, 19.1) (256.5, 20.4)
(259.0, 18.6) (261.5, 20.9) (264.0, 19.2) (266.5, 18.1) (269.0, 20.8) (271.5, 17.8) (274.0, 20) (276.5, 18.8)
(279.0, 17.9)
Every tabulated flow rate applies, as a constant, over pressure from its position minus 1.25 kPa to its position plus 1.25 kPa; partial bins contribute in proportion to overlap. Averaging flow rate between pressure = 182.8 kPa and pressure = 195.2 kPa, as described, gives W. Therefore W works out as 21.5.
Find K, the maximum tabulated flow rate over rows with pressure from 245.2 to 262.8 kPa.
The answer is 20.9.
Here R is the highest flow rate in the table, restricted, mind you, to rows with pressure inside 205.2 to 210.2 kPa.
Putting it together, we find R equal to 21.8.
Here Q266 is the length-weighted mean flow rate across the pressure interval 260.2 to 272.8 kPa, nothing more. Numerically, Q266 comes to 19.4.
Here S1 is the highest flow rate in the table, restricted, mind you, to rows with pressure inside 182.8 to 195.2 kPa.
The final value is 22.4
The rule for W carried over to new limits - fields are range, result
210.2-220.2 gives 22.6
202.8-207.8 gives 21.9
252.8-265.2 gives 19.6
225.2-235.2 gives 21.5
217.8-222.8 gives 22.5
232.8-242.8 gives 20.3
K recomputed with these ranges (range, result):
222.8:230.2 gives 23.3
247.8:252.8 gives 19.8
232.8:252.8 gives 21.5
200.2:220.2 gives 22.9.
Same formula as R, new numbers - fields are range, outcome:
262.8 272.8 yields 20.8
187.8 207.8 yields 22.2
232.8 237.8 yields 20.5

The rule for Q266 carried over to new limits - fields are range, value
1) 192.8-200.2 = 21.4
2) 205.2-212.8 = 22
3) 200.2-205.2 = 21.3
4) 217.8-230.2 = 22.1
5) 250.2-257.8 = 19.8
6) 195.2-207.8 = 21.5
